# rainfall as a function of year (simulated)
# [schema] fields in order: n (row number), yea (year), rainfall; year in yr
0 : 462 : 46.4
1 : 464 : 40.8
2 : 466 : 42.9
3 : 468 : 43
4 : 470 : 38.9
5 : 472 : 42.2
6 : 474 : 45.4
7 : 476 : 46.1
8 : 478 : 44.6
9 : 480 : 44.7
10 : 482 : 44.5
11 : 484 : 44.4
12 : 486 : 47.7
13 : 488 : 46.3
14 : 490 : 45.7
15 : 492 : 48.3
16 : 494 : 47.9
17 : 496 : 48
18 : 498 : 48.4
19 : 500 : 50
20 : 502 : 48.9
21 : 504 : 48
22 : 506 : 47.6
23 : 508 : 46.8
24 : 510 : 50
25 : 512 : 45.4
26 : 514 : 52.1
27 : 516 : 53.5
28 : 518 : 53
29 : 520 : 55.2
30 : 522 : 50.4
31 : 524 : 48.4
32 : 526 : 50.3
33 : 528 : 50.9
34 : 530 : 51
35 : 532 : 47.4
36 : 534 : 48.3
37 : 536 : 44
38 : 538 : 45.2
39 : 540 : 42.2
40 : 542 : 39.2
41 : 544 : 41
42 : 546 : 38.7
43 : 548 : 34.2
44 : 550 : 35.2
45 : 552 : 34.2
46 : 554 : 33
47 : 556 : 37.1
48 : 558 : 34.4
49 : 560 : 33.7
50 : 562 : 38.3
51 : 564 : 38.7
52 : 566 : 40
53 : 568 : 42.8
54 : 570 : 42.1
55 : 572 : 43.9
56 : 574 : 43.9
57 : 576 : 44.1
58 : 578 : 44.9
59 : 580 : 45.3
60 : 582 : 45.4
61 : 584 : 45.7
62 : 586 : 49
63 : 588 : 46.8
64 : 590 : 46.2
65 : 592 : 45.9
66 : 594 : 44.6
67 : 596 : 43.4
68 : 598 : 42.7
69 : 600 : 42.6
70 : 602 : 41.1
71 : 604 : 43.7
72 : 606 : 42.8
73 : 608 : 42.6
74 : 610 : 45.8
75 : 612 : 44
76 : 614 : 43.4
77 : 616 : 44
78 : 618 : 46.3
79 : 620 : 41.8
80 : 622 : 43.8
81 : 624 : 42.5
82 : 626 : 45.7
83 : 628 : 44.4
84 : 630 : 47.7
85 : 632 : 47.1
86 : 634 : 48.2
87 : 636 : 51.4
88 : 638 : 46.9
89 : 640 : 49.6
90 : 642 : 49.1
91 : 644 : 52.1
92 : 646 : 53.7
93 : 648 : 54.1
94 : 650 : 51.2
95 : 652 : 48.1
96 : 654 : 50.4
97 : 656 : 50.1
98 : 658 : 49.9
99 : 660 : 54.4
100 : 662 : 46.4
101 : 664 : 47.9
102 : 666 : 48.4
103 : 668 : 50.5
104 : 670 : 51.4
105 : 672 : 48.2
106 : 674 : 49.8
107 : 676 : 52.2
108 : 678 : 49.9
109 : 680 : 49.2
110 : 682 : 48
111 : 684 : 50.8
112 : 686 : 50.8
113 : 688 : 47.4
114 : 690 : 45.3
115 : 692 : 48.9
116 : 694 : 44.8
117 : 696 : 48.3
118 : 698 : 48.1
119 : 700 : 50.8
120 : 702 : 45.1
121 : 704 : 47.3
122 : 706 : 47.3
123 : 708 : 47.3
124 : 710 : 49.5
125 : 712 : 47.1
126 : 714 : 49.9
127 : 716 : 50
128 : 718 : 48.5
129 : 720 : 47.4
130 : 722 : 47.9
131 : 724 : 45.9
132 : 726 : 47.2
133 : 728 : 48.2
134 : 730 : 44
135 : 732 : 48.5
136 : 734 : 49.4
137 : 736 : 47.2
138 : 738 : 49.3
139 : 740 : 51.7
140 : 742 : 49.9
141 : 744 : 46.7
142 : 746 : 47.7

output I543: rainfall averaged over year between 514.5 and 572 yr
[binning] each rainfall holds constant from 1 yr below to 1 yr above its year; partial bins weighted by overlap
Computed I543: 43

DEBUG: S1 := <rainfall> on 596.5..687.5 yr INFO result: 47.6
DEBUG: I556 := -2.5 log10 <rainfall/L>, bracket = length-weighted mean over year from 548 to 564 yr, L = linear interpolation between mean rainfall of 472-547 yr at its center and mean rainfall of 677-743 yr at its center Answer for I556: 0.32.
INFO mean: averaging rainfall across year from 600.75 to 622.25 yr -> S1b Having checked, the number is 43.6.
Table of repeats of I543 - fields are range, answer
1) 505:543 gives 48.5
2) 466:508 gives 46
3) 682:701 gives 48.3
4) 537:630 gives 42.2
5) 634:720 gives 49.3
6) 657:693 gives 49.4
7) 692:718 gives 48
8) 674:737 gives 48.2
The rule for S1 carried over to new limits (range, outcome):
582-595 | 46.3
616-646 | 47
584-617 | 44.3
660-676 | 49.5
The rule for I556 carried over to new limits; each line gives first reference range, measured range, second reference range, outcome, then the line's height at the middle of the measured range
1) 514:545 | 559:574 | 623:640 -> 0.186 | 47.7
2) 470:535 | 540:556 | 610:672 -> 0.287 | 48.1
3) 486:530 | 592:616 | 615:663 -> 0.120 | 48.6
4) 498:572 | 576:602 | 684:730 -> 0.009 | 45.4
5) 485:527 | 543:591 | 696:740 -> 0.195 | 48.8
